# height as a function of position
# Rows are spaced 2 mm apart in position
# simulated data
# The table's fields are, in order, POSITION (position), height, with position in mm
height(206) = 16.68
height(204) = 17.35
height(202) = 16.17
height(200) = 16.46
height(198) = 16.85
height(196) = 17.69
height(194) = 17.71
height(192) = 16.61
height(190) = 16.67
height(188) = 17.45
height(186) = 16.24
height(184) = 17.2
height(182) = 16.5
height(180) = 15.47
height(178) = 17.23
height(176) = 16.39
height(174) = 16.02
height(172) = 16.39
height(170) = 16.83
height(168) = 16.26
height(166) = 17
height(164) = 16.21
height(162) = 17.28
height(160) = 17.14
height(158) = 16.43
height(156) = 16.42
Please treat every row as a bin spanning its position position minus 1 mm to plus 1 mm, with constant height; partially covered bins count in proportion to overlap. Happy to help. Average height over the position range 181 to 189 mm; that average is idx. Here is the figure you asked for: 16.8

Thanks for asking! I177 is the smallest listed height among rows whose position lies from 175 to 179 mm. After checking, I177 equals 16.39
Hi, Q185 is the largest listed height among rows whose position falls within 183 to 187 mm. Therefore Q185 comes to 17.2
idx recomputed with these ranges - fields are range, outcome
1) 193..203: 17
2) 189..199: 17.1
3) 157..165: 16.8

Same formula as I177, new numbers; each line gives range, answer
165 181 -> 15.47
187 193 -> 16.61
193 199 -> 16.85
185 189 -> 16.24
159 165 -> 16.21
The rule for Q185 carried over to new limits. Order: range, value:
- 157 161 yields 17.14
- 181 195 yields 17.71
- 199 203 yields 16.46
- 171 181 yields 17.23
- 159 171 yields 17.28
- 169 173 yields 16.83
